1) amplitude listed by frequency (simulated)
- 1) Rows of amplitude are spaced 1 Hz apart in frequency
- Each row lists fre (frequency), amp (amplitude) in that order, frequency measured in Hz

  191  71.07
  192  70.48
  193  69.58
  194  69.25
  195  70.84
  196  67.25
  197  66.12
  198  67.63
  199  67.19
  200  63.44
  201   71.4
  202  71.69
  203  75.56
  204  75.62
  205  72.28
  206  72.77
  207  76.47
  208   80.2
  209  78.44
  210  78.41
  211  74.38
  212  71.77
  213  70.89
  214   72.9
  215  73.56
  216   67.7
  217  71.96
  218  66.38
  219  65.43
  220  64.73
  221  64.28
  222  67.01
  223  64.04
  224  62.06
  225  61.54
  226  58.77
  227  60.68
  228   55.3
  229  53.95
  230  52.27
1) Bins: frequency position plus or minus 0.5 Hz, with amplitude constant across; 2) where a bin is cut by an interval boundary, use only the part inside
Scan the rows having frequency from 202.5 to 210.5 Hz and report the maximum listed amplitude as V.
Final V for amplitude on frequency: 80.2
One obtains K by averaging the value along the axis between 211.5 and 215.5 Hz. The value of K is 72.3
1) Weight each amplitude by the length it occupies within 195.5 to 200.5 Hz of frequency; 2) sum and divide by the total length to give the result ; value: 66.3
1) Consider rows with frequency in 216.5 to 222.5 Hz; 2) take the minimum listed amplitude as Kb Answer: 64.28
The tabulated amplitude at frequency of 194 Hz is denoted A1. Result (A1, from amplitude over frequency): 69.25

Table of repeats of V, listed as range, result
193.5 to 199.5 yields 70.84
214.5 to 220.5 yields 73.56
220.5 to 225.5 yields 67.01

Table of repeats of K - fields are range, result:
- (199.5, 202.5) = 68.8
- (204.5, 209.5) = 76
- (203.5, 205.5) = 74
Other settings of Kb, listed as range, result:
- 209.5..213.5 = 70.89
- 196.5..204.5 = 63.44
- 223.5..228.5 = 55.3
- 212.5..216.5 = 67.7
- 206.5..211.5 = 74.38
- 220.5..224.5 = 62.06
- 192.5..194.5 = 69.25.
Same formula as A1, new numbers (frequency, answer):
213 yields 70.89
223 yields 64.04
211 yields 74.38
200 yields 63.44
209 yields 78.44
